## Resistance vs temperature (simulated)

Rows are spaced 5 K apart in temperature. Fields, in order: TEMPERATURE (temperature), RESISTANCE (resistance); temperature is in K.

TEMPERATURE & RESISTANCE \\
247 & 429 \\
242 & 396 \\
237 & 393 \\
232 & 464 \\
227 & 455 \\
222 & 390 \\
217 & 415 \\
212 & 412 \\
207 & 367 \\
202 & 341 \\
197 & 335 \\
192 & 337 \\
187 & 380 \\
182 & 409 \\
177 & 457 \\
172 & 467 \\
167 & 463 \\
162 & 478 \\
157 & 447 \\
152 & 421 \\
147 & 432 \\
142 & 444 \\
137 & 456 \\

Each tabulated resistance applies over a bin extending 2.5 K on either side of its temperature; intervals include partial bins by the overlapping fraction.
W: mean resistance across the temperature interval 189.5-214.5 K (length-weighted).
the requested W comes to 358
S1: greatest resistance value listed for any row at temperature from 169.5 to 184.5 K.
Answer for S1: 467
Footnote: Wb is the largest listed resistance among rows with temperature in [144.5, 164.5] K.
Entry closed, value 478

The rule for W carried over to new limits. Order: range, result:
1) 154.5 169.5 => 463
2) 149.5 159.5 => 434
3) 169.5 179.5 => 462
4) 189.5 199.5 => 336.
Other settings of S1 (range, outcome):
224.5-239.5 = 464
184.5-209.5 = 380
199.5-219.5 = 415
